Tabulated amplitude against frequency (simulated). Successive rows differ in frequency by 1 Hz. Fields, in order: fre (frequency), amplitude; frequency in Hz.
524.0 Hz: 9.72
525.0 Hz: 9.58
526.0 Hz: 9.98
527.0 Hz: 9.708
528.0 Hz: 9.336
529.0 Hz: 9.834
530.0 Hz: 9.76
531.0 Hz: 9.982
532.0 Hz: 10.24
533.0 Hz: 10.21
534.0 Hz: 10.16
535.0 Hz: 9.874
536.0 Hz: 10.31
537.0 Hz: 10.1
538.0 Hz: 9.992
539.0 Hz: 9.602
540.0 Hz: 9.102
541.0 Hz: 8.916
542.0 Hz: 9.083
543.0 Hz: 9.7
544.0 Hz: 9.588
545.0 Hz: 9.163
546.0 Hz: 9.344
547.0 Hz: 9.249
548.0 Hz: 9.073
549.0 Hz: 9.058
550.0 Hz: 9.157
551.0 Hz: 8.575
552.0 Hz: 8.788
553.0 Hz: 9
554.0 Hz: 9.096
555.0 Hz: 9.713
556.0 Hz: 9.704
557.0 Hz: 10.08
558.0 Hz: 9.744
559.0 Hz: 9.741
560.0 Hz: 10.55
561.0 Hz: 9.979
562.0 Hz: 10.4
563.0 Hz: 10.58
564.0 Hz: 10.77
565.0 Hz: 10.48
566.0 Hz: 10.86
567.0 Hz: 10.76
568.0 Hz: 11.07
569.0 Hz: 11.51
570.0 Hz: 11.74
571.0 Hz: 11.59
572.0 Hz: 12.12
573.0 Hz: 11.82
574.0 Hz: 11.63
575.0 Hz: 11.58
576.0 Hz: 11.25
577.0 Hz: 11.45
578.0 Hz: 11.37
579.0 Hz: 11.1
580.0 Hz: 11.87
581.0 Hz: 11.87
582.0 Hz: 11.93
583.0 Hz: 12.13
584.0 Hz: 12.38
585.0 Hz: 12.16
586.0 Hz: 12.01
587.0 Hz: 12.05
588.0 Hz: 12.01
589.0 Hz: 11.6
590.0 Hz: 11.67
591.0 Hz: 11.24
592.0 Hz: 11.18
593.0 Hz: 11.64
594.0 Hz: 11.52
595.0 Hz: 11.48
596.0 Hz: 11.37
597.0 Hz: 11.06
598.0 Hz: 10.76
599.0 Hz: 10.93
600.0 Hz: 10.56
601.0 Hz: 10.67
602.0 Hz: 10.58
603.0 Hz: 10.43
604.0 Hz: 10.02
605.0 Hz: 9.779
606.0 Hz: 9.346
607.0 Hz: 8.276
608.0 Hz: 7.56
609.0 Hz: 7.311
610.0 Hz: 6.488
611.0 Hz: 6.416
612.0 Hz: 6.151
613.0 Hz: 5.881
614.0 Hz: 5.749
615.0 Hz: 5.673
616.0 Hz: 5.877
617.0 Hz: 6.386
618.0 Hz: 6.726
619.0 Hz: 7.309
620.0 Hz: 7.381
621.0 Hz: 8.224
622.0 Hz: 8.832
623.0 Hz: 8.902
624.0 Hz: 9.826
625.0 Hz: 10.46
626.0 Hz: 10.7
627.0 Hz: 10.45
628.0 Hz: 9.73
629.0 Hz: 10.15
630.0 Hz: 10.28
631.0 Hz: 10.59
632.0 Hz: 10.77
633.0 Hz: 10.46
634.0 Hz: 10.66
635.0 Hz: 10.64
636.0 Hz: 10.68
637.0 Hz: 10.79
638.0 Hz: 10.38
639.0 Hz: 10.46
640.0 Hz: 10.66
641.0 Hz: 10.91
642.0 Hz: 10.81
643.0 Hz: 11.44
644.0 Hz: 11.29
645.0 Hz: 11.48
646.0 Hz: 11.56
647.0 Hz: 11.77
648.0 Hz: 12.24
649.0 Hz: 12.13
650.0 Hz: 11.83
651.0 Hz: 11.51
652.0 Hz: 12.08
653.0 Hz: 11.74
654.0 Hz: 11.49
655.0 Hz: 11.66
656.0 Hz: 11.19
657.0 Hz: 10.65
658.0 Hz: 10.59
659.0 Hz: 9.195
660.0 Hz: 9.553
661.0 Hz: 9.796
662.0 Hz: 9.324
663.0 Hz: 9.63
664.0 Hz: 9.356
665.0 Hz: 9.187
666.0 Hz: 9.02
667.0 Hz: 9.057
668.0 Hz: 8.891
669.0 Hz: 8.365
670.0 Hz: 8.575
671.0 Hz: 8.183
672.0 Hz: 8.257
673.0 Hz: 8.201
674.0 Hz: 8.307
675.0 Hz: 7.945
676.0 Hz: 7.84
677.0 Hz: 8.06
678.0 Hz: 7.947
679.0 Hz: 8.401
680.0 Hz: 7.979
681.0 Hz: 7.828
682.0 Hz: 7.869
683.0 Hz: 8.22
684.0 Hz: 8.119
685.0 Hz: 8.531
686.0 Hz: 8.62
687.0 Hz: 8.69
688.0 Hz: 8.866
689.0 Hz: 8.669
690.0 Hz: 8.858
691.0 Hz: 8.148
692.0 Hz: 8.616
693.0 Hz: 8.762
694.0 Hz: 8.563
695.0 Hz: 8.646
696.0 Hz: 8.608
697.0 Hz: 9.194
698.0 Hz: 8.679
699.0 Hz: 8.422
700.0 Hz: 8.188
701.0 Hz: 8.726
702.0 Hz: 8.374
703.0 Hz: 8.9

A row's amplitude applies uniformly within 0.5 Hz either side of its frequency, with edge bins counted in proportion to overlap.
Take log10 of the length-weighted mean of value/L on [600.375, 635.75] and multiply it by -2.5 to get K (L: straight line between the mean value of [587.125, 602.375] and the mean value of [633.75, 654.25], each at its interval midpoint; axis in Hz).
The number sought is 0.276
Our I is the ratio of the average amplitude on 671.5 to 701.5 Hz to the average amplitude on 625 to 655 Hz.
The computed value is 0.76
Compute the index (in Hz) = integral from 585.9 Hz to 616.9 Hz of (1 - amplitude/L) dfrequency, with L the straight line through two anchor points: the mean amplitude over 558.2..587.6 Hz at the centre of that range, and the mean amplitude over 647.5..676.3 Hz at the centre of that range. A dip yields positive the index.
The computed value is 3.9 Hz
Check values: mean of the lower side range 11.3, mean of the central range 9.52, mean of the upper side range 9.87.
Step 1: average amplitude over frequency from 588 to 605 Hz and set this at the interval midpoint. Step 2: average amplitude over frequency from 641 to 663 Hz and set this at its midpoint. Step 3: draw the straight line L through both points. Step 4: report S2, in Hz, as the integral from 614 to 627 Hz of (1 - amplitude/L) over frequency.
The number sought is 3.55 Hz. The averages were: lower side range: 11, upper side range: 11.1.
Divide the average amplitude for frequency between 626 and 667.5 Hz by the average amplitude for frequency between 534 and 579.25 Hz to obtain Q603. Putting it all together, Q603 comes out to 1.05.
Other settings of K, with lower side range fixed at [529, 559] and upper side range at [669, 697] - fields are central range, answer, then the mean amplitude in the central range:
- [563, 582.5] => -0.22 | 11.4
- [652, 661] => -0.25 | 10.8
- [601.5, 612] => 0.06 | 8.5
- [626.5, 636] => -0.18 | 10.4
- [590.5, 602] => -0.22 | 11.1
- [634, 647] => -0.25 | 10.9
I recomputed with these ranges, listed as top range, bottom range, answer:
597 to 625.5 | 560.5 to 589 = 0.73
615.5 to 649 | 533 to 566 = 1.03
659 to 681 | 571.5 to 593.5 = 0.74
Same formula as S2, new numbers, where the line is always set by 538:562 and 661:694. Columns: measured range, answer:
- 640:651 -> -3.5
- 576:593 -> -4.7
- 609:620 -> 3.2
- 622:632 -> -1.4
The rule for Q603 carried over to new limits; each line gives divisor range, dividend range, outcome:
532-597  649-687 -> 0.88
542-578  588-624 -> 0.88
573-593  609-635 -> 0.72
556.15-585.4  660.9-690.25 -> 0.76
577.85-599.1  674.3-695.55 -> 0.72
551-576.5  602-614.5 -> 0.75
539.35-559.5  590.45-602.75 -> 1.19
